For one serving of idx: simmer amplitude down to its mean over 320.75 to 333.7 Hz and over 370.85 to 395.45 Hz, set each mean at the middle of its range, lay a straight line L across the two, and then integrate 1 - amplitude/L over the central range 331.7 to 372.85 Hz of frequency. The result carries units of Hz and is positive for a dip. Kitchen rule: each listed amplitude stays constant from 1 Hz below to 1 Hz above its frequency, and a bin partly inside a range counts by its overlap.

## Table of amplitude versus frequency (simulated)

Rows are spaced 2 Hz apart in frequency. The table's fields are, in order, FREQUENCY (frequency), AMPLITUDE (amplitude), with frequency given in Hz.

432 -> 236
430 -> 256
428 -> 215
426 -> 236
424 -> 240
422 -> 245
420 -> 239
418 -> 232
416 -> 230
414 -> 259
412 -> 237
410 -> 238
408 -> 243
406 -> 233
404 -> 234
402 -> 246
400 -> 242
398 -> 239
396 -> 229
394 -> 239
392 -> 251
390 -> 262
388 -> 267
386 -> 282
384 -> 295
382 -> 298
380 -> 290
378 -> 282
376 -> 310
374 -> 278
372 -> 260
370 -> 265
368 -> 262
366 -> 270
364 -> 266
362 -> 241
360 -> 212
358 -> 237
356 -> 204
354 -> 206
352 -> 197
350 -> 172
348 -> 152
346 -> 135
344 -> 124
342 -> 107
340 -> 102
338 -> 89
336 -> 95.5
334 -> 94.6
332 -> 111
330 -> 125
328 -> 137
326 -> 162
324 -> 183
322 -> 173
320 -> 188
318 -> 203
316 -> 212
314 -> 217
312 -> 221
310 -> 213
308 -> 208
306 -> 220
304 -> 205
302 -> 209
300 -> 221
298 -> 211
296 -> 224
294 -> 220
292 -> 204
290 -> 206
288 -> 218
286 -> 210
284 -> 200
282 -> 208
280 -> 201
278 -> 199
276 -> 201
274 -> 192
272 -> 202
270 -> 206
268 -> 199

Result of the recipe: 5.6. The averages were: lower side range 146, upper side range 275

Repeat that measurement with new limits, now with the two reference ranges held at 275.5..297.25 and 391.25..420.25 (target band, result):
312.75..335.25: 5.6 Hz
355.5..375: -1.9 Hz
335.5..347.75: 6.1 Hz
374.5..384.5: -2.7 Hz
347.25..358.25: 1.6 Hz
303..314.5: 0.0 Hz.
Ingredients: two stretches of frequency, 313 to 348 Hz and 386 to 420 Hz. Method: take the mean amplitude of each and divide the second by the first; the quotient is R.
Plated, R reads 1.68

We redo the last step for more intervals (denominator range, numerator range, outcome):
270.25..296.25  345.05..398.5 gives 1.19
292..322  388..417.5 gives 1.15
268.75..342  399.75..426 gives 1.30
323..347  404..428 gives 1.95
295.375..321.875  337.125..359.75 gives 0.76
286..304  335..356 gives 0.66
